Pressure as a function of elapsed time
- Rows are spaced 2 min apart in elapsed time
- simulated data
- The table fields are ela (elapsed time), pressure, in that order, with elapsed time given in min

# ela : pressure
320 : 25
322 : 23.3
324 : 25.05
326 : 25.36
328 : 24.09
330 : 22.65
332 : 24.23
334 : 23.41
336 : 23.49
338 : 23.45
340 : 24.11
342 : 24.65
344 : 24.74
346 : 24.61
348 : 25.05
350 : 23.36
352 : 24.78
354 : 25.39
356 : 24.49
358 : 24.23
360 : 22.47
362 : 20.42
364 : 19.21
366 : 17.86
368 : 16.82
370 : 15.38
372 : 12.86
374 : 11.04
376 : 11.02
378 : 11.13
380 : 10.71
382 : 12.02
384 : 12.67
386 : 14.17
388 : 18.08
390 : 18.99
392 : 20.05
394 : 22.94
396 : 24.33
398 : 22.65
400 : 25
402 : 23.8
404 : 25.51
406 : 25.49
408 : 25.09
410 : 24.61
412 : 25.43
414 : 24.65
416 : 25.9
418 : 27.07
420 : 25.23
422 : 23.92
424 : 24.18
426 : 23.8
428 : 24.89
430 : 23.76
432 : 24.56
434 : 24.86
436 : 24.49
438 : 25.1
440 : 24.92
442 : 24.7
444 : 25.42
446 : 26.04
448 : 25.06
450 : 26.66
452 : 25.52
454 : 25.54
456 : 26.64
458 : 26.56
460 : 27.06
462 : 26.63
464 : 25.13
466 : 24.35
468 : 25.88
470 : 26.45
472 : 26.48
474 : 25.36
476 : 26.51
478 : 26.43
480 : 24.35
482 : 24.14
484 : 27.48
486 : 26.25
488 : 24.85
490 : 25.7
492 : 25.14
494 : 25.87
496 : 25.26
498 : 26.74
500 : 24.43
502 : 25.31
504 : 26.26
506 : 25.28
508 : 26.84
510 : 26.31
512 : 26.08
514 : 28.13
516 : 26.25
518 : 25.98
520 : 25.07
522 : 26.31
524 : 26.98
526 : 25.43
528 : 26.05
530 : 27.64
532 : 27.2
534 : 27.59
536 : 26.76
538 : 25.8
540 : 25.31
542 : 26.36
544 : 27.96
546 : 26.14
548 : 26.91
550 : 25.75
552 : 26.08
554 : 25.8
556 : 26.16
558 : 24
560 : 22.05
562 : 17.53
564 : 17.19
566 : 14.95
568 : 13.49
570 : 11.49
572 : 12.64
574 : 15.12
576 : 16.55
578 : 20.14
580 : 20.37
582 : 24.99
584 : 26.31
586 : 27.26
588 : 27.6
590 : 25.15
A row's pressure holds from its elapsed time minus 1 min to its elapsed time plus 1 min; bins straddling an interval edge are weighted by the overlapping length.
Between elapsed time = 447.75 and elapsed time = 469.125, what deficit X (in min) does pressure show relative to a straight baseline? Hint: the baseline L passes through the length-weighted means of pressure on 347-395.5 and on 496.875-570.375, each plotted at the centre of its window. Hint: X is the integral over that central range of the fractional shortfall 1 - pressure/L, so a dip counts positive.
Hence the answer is -4.2 min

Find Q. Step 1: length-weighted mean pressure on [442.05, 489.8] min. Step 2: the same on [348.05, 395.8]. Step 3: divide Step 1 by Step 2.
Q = 1.4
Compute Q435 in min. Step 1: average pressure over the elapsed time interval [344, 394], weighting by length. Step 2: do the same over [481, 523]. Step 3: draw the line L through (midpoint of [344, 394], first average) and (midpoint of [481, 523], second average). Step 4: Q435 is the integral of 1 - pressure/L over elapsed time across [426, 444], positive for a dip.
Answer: -2.05 min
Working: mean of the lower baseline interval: 18.4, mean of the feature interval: 24.7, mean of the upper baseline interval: 25.9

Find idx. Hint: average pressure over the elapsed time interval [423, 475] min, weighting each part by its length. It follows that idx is 25.4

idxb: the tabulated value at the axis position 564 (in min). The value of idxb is 17.19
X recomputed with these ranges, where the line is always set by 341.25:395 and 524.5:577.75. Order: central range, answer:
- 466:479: -3.13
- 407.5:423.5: -4.36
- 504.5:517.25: -2.74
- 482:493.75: -2.44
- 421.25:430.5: -1.90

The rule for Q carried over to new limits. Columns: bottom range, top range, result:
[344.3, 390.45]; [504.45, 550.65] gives 1.45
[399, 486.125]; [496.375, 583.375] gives 0.94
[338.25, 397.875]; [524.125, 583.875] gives 1.17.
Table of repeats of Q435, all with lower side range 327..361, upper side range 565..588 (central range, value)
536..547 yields -3.7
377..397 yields 5.7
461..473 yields -2.5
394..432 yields -3.6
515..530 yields -4.5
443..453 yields -1.8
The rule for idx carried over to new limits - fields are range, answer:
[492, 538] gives 26.2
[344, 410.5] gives 19.9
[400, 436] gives 24.9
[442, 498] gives 25.8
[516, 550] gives 26.4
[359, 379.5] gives 15.7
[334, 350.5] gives 24.2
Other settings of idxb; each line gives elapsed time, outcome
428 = 24.89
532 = 27.2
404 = 25.51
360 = 22.47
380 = 10.71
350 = 23.36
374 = 11.04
